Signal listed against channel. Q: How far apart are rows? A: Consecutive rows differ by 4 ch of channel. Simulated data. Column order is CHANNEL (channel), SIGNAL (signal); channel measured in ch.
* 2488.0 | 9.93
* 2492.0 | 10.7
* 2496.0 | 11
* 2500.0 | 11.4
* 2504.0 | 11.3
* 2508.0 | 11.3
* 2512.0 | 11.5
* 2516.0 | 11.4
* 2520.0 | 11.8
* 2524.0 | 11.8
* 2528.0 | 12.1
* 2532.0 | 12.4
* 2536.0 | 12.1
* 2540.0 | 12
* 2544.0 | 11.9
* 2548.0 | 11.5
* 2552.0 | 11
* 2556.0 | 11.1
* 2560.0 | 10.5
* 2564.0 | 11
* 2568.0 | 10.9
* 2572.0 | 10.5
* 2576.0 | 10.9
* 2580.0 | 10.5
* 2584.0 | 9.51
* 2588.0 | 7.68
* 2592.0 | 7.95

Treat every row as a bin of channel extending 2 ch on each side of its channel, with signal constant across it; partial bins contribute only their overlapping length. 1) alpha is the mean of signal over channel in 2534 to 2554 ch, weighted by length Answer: 11.7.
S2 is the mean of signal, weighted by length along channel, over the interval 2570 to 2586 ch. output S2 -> 10.4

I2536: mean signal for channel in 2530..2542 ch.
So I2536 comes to 12.2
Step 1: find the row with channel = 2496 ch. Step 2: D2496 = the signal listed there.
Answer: 11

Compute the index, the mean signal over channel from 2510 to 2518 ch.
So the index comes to 11.4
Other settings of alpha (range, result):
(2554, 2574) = 10.8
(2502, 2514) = 11.4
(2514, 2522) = 11.6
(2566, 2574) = 10.7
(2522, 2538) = 12.1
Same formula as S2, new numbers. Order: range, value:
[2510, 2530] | 11.7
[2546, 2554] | 11.2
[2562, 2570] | 10.9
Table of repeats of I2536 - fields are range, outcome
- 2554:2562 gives 10.8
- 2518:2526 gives 11.8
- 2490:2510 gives 11.1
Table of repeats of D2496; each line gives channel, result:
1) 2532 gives 12.4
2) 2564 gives 11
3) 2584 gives 9.51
